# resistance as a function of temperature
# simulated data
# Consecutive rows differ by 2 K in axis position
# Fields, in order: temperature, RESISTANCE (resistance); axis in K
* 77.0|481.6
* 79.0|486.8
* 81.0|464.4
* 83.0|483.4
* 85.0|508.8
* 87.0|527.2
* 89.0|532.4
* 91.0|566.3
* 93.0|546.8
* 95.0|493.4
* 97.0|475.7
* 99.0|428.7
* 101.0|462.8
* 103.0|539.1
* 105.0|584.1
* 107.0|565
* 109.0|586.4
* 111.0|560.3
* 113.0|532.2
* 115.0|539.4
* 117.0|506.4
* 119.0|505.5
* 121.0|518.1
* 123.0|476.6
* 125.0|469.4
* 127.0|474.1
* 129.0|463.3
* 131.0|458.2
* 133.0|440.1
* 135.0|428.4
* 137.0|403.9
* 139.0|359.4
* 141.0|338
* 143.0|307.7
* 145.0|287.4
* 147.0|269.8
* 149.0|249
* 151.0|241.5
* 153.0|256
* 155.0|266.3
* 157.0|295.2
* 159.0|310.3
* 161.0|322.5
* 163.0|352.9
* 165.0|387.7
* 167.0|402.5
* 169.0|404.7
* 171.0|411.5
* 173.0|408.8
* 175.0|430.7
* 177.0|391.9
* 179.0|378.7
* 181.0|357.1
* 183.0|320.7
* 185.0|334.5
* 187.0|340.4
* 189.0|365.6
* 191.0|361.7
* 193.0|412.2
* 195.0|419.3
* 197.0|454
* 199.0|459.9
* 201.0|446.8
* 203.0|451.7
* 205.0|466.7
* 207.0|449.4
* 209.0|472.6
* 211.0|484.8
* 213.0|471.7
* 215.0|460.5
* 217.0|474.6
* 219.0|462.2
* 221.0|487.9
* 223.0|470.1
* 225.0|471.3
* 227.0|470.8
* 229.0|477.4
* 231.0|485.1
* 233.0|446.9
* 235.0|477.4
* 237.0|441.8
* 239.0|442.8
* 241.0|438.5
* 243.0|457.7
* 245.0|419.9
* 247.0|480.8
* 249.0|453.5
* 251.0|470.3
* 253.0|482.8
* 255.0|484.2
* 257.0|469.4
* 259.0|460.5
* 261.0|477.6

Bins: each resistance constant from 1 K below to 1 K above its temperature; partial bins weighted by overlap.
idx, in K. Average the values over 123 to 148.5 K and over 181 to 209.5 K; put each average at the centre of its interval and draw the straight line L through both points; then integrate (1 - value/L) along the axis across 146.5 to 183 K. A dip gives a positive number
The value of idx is 5.38 K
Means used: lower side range 392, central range 341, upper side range 408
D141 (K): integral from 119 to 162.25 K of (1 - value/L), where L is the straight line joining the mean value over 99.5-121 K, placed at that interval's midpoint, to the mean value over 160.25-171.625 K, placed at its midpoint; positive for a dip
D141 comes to 8.4 K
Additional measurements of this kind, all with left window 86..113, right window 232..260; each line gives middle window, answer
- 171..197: 5.7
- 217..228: -0.1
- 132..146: 3.9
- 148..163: 6.6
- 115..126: 0.4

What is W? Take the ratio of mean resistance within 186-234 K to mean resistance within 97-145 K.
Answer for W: 1.0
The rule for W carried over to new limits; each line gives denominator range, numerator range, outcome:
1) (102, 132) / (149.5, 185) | 0.67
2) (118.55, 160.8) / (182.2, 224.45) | 1.17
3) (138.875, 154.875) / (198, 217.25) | 1.63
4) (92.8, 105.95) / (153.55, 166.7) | 0.65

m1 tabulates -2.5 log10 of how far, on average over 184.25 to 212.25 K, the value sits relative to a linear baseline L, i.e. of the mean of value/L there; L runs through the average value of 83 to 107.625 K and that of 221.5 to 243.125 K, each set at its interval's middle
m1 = 0.12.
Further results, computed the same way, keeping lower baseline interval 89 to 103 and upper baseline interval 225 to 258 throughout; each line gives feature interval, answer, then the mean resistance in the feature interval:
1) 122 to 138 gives 0.09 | 452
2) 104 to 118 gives -0.12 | 553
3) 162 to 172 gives 0.23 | 392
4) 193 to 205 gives 0.07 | 445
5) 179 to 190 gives 0.35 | 347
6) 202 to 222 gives 0.01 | 468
